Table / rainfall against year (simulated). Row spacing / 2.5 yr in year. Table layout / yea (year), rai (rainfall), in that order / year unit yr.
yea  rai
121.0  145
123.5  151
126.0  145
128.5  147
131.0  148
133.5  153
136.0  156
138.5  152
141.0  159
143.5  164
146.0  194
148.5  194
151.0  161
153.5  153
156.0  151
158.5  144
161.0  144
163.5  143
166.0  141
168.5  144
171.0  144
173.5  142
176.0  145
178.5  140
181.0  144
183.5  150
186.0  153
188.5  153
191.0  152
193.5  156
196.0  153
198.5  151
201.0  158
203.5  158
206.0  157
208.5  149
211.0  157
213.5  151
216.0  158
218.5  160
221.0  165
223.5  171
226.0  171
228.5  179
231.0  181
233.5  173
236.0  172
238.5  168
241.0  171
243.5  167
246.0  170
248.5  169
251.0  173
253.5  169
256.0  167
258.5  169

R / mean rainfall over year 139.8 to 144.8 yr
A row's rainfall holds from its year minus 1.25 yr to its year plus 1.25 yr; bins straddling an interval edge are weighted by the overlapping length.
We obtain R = 162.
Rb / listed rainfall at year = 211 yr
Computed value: 157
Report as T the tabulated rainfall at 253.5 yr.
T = 169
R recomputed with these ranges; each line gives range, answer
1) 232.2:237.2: 173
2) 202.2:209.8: 155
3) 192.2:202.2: 154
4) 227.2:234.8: 178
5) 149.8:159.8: 152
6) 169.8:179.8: 143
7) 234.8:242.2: 170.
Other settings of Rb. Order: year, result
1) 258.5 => 169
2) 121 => 145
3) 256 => 167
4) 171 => 144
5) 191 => 152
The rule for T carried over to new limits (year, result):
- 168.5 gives 144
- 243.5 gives 167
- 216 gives 158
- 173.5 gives 142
